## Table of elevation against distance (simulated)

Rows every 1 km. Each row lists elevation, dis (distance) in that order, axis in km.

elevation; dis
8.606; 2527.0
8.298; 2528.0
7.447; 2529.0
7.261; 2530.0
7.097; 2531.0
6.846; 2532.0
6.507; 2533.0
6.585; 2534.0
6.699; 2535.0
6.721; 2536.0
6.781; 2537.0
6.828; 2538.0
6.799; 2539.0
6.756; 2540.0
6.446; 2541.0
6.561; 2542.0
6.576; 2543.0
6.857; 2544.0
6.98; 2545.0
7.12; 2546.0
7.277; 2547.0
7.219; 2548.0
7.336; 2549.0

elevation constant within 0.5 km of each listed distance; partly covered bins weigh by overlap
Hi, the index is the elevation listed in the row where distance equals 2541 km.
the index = 6.446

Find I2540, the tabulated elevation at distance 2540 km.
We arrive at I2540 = 6.756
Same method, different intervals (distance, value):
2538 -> 6.828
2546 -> 7.12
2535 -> 6.699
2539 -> 6.799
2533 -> 6.507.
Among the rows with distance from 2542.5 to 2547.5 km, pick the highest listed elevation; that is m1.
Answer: 7.277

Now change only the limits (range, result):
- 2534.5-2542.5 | 6.828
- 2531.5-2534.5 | 6.846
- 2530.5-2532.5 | 7.097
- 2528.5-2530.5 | 7.447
